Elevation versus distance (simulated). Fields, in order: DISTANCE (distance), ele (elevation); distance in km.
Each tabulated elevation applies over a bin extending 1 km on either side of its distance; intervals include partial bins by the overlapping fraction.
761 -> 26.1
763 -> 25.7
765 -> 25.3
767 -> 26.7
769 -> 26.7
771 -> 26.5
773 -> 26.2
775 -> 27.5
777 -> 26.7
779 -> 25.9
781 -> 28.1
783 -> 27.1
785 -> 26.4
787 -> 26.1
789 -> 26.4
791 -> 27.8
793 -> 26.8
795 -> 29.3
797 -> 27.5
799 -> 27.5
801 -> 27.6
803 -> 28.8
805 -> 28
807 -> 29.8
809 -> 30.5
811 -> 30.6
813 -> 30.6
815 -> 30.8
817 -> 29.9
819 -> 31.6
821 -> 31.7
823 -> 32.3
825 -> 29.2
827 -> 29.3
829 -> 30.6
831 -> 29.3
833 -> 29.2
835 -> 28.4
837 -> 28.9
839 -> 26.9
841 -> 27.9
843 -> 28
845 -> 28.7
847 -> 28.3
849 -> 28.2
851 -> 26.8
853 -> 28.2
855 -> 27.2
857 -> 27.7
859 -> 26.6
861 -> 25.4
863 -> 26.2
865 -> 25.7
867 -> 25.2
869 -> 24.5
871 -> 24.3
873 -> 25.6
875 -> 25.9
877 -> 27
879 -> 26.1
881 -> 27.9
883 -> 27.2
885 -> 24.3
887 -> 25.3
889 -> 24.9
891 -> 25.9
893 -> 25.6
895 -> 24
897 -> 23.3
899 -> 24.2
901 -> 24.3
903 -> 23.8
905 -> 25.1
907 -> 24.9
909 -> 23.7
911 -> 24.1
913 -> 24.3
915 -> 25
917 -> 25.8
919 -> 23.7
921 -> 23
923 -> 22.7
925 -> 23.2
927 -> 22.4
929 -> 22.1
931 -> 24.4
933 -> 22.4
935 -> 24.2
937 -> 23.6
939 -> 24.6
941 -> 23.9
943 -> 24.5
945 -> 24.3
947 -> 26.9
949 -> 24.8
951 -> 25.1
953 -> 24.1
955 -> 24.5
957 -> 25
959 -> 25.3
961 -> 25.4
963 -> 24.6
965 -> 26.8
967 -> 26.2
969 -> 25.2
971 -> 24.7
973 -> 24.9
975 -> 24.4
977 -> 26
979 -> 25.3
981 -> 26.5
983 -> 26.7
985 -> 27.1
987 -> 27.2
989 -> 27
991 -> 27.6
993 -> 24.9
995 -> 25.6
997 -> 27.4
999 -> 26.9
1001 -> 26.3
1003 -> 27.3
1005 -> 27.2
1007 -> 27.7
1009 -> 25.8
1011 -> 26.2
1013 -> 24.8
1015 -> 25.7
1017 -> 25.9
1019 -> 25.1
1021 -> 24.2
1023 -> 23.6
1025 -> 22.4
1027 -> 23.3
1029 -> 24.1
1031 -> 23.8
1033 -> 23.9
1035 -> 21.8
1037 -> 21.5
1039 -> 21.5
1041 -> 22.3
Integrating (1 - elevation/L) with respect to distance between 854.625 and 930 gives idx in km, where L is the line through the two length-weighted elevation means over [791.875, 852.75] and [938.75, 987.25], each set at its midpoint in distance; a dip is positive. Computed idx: 6.4 km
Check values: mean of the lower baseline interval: 29.1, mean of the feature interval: 24.9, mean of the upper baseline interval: 25.3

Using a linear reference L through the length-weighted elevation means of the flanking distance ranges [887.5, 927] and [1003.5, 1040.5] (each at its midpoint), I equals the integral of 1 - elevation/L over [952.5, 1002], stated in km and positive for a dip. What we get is -3.08 km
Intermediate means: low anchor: 24.3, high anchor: 24.4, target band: 25.8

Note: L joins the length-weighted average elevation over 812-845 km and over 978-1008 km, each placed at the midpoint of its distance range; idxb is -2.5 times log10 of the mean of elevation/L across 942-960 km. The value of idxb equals 0.10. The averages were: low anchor 29.6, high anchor 26.7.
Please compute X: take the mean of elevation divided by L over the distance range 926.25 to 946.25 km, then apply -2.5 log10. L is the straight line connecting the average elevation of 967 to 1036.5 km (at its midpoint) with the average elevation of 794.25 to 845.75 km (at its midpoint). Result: 0.14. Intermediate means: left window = 29.3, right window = 25.5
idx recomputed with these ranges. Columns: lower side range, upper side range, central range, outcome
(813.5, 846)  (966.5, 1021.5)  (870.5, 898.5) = 2.84 km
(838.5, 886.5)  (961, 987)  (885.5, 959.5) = 5.29 km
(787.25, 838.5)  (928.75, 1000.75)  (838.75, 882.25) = 1.97 km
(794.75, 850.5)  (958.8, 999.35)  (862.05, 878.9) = 1.59 km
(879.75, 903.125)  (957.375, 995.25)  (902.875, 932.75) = 1.77 km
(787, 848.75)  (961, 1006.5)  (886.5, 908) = 2.34 km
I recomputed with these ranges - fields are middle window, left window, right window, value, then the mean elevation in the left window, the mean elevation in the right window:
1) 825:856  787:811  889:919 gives -1.9 km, 28.2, 24.6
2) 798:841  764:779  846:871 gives -4.9 km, 26.5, 26.6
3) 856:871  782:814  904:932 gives 0.0 km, 28.2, 23.9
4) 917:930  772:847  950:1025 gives 1.8 km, 28.6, 25.7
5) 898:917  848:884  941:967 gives 1.0 km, 26.4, 25.1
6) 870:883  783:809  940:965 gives 0.0 km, 27.8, 24.9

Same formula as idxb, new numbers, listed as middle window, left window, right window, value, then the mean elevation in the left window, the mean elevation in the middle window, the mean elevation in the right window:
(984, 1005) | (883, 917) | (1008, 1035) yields -0.10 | 24.7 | 26.8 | 24.4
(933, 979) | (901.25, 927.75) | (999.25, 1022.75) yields 0.00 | 24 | 24.9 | 26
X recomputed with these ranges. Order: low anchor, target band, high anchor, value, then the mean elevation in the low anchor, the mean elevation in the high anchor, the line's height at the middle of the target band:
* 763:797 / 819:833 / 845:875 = -0.144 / 26.8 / 26.5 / 26.6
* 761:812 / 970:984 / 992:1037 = -0.001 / 27.4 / 25.1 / 25.5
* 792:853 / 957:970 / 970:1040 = 0.025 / 29.1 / 25.3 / 26.1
